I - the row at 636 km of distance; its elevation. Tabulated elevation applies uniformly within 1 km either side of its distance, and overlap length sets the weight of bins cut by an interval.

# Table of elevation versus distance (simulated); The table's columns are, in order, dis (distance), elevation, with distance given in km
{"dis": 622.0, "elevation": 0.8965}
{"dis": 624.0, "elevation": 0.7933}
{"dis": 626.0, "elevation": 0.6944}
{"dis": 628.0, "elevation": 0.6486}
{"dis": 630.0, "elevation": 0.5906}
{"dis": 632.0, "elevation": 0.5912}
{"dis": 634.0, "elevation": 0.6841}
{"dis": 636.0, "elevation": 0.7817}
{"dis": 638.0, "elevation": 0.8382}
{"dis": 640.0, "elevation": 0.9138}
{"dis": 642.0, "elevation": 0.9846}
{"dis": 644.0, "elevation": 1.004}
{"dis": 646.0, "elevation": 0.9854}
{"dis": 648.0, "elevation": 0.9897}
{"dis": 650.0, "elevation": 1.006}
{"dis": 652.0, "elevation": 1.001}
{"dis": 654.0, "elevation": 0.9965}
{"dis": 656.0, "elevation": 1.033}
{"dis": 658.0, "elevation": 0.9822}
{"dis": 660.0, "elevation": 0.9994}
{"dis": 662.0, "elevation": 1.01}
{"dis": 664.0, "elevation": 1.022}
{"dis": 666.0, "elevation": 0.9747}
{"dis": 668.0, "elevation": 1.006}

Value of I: 0.7817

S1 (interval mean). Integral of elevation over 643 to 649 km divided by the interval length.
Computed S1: 0.993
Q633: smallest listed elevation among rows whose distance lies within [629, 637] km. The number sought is 0.5906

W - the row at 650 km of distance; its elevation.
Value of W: 1.006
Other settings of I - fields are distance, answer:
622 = 0.8965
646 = 0.9854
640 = 0.9138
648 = 0.9897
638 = 0.8382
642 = 0.9846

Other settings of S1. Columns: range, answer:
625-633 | 0.631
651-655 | 0.999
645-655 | 0.996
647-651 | 0.998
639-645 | 0.967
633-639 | 0.768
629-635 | 0.622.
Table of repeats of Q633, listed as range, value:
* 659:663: 0.9994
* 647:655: 0.9897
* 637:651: 0.8382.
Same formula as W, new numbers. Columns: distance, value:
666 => 0.9747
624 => 0.7933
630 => 0.5906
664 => 1.022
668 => 1.006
